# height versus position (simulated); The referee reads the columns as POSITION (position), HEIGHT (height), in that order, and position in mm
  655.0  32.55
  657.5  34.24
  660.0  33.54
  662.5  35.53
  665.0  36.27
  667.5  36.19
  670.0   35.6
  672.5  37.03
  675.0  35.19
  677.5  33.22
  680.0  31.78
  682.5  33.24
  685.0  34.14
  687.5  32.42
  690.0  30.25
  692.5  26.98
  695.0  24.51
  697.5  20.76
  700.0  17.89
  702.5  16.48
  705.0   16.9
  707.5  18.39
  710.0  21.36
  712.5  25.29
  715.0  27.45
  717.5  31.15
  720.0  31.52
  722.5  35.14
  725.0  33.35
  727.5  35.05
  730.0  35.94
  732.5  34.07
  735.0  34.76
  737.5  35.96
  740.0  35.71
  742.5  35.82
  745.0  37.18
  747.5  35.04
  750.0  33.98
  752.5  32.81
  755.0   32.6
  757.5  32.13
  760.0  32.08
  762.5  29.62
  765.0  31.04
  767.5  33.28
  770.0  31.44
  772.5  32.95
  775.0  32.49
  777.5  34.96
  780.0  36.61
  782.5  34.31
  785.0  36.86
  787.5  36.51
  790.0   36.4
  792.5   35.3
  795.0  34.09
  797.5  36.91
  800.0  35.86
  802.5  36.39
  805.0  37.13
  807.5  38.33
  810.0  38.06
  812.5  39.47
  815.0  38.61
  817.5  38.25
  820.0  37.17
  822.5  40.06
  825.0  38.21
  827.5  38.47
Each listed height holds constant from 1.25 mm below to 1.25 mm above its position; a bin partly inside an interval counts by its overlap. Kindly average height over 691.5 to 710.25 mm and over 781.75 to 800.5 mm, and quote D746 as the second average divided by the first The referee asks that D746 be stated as 1.77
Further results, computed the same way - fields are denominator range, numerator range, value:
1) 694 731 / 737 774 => 1.28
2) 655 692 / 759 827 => 1.05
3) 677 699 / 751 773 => 1.09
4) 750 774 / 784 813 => 1.14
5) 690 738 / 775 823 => 1.34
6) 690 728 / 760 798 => 1.34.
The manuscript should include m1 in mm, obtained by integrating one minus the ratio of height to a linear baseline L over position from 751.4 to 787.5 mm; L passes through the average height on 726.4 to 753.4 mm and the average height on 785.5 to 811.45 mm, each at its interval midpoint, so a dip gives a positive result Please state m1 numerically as 2.7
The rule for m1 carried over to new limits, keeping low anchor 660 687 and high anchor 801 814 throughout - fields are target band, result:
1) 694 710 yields 7.3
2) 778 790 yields 0.4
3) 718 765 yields 3.1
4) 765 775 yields 1.2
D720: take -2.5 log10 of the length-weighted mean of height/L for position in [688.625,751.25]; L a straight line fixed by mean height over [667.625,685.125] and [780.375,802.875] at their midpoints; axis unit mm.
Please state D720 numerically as 0.20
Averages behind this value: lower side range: 34.4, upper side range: 35.9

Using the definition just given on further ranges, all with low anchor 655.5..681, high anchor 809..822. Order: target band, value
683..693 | 0.126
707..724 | 0.286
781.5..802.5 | 0.059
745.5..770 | 0.138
